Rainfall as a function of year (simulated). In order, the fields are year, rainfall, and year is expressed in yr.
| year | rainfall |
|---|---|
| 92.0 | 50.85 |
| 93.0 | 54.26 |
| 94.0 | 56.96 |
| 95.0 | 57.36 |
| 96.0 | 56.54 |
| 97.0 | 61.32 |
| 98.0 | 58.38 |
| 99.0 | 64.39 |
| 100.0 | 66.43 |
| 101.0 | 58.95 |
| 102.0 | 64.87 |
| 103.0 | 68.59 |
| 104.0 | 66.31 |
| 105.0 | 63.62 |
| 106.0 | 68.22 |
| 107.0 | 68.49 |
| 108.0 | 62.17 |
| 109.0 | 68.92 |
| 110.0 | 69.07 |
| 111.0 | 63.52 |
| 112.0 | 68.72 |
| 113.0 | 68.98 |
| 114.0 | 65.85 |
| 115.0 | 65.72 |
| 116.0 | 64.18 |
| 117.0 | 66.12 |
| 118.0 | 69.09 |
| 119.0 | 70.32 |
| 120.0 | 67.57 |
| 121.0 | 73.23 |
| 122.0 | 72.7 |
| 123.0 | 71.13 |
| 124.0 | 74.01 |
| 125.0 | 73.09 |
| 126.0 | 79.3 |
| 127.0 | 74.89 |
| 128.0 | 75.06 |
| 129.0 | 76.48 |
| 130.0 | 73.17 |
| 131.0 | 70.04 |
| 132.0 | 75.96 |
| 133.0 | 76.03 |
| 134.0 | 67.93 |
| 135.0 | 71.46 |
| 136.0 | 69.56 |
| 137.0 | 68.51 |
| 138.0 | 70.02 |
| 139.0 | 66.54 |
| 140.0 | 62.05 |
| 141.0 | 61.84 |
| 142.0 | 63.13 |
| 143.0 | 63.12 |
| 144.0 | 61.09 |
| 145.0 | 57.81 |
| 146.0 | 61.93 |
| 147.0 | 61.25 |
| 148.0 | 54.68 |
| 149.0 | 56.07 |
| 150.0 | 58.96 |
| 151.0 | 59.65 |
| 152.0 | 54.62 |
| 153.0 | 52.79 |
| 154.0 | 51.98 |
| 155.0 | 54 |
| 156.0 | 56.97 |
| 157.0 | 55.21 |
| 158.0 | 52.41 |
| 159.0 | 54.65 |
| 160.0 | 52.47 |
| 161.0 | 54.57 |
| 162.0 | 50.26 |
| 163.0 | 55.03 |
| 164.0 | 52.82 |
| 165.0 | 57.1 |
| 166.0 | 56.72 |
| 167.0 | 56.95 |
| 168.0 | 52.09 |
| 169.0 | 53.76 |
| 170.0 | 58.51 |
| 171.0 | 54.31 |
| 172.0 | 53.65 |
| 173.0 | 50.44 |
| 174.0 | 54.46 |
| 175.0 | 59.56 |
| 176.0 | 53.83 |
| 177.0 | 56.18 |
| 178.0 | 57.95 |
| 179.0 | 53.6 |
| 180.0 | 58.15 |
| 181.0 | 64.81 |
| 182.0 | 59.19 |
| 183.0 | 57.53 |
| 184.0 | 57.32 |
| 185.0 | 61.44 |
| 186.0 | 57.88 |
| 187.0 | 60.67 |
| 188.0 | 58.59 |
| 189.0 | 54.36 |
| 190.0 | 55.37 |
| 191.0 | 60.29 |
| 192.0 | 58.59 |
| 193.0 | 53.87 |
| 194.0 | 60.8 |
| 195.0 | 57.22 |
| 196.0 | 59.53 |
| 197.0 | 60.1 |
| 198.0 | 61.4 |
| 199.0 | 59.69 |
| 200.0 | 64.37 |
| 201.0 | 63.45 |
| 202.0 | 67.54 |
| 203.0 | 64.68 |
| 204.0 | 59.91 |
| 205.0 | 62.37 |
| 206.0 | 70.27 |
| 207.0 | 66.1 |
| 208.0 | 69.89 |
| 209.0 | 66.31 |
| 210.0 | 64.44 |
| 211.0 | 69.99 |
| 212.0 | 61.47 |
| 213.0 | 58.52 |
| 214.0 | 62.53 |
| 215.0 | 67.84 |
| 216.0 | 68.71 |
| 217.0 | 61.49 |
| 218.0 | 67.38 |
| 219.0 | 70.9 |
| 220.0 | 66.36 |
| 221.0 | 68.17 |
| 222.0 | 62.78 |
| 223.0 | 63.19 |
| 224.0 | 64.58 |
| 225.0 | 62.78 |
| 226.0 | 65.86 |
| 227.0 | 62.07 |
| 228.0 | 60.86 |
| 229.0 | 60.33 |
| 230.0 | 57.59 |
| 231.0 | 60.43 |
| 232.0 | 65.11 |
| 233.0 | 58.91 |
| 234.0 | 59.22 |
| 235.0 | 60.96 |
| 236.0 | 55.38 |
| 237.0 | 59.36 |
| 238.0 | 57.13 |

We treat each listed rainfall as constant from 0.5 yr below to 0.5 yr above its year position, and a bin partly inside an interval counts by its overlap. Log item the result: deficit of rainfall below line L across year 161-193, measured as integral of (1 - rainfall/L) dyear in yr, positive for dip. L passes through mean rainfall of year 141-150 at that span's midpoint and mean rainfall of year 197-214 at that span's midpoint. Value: 3.0 yr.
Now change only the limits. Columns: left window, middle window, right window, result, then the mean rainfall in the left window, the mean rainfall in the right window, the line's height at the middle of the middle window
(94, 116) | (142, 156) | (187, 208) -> 1.1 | 64.4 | 61.1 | 62.9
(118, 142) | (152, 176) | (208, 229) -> 5.0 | 71.1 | 64.8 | 68.7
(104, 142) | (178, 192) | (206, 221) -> 1.8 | 69.4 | 66.1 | 67.1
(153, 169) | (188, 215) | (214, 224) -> 0.2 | 54.2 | 66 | 62.5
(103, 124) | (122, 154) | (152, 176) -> -2.6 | 67.9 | 54.4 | 61.3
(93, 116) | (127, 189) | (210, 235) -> 3.9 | 64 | 63.6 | 63.8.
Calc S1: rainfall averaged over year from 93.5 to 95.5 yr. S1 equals 57.2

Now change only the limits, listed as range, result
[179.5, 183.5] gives 59.9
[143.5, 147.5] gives 60.5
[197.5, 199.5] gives 60.5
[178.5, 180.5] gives 55.9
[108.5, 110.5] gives 69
